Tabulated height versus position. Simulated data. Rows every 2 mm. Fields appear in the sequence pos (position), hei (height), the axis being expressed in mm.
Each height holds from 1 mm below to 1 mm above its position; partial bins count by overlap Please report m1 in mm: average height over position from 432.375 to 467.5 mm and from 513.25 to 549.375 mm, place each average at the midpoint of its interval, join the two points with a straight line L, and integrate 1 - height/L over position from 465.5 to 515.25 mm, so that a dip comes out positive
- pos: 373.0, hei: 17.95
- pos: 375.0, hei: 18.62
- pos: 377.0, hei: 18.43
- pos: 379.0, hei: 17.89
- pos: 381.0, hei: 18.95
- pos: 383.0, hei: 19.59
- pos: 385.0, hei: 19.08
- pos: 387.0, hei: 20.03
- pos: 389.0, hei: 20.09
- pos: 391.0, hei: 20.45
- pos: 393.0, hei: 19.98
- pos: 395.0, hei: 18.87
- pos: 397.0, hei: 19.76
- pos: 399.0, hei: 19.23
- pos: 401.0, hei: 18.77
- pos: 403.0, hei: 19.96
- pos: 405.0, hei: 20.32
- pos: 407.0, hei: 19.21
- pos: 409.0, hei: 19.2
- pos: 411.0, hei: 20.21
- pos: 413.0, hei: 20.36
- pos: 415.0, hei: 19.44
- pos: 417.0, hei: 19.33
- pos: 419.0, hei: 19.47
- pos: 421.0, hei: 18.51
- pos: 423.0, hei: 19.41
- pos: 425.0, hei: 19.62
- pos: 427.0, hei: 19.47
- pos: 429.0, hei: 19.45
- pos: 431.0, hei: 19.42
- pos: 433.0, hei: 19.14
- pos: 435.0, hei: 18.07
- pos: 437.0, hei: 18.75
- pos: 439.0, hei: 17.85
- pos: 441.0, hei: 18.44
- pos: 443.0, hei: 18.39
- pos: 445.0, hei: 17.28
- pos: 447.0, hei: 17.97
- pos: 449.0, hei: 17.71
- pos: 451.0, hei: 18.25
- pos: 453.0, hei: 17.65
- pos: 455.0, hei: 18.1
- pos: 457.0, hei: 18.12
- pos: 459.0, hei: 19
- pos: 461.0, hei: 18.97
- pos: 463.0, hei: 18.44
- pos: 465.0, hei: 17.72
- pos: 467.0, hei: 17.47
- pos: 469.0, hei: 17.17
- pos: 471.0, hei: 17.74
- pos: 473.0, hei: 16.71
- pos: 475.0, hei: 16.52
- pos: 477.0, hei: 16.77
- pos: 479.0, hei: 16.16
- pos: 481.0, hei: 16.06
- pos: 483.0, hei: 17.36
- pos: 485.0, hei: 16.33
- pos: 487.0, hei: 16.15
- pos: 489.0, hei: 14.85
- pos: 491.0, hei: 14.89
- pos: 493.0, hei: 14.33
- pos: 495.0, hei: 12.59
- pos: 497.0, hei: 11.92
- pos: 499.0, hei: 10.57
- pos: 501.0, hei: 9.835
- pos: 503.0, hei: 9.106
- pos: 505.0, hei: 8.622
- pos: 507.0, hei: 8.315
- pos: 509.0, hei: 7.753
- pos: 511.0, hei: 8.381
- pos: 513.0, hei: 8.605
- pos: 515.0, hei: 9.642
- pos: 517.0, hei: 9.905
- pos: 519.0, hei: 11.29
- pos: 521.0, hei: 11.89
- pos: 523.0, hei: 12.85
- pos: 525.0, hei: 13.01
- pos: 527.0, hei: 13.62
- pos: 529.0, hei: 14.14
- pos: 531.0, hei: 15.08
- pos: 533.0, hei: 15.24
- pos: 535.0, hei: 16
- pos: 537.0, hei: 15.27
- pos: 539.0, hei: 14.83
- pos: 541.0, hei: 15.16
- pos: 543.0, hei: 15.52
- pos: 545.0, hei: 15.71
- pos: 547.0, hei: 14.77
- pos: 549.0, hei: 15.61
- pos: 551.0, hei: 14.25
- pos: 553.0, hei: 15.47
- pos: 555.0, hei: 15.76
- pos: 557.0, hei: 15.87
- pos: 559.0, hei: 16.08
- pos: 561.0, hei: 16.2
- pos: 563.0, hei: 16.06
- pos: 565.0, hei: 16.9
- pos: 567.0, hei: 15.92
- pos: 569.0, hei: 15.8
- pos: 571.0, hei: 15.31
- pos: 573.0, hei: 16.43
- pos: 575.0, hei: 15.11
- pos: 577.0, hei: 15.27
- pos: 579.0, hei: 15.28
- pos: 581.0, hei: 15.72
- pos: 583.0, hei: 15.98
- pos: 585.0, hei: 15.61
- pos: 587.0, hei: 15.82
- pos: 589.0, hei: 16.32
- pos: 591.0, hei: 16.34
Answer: 8.3 mm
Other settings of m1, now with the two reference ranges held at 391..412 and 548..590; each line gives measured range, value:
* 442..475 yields 0.74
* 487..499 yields 2.64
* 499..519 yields 9.36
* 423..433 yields -0.24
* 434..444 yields 0.23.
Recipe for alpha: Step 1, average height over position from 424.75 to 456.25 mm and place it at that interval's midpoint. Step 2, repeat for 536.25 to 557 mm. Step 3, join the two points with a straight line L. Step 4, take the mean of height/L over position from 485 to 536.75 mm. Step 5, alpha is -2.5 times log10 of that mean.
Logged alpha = 0.326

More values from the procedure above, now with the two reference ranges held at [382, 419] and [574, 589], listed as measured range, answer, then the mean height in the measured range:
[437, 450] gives 0.04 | 18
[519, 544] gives 0.17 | 14.3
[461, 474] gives 0.03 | 17.7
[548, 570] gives 0.02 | 15.8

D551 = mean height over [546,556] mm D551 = 15.2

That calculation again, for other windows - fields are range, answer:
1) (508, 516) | 8.6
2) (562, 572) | 16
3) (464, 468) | 17.6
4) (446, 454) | 17.9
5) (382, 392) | 19.8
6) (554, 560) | 15.9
